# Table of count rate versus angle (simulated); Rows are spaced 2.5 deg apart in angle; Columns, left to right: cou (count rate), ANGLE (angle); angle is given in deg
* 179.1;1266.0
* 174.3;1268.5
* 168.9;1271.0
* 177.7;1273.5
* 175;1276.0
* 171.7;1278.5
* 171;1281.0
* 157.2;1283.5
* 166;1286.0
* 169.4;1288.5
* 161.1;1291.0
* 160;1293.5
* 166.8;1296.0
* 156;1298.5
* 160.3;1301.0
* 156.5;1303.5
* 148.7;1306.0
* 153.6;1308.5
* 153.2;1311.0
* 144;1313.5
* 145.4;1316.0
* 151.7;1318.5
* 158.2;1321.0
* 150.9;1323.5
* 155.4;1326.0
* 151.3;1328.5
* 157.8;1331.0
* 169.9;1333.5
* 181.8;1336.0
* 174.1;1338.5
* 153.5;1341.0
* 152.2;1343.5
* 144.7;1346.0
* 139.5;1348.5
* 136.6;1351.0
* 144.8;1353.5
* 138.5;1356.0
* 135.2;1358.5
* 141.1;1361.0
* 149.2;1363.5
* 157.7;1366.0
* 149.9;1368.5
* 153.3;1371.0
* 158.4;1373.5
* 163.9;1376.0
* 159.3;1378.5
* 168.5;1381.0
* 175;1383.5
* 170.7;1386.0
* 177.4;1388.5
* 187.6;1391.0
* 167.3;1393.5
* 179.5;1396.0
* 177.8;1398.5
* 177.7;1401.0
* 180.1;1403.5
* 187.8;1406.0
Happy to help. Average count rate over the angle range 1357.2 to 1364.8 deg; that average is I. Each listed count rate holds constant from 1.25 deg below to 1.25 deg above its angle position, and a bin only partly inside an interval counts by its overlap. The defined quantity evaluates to 142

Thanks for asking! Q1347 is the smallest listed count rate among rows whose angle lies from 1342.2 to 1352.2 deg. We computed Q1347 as 136.6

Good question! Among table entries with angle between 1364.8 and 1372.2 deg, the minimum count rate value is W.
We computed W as 149.9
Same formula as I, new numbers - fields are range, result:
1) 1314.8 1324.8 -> 152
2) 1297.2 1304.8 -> 158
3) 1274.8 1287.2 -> 168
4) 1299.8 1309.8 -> 155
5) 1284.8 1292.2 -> 166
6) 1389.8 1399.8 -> 178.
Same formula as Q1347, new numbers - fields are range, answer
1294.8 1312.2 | 148.7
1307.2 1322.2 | 144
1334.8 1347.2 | 144.7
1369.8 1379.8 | 153.3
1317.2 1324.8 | 150.9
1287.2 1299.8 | 156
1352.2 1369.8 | 135.2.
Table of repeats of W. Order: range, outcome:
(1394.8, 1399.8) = 177.8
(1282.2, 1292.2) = 157.2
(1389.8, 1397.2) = 167.3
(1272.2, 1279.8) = 171.7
